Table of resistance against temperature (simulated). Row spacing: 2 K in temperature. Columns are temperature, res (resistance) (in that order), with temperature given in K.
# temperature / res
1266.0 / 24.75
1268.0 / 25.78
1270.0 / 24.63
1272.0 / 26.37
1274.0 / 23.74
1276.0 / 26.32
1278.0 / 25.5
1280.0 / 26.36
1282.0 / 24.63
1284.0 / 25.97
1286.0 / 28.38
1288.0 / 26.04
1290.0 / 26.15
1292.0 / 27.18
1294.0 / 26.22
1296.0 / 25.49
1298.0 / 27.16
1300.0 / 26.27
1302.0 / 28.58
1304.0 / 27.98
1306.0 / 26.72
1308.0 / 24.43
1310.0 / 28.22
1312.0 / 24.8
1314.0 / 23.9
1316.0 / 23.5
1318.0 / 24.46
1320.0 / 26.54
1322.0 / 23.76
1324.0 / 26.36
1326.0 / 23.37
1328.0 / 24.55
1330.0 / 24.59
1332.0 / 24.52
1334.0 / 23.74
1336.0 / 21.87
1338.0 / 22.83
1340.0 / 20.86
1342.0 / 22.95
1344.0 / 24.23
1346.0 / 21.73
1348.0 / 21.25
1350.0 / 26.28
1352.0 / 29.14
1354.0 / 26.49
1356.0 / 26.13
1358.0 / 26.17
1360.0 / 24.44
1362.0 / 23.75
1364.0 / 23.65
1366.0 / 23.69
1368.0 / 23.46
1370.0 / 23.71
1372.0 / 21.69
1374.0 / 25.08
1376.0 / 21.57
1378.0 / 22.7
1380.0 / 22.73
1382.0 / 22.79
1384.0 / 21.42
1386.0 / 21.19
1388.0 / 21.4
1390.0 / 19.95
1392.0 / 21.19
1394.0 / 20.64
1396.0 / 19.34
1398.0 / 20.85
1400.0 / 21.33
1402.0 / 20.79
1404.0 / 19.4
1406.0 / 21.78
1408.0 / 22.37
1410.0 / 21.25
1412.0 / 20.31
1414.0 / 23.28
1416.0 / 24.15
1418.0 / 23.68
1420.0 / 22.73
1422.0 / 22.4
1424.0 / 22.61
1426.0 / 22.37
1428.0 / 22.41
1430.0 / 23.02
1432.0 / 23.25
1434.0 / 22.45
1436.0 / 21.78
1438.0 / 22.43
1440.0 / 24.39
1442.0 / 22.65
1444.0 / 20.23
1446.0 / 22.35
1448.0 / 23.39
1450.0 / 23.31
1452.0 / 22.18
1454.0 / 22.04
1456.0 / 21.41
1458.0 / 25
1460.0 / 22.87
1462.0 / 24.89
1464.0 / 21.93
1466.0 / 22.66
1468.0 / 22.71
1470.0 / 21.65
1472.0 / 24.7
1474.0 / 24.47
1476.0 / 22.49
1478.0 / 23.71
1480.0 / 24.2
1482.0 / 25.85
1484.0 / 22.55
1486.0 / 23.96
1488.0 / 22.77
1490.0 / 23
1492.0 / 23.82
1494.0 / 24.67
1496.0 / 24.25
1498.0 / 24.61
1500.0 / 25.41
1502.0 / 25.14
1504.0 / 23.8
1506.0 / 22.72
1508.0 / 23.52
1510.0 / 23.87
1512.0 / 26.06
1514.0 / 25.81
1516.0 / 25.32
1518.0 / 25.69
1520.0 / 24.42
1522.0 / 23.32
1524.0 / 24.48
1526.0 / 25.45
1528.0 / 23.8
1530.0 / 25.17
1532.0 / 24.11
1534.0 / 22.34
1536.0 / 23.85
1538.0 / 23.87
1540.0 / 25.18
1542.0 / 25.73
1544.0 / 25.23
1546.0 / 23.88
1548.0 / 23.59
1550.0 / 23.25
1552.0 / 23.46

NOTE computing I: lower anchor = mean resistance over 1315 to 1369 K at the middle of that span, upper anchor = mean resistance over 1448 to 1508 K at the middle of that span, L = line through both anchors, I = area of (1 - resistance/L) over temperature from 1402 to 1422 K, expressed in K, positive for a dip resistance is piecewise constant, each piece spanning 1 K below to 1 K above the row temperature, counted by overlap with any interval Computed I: 1.5 K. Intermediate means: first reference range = 24.2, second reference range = 23.5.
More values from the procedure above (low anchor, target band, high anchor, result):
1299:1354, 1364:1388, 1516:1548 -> 1.9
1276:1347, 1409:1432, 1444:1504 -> 1.4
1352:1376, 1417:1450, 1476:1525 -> 2.3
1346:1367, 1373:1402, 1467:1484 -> 3.6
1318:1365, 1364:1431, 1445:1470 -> 4.4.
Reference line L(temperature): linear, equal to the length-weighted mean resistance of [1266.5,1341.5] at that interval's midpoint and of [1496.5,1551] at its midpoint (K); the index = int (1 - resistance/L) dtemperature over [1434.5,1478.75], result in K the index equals 3.3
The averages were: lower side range 25.3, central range 22.9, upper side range 24.4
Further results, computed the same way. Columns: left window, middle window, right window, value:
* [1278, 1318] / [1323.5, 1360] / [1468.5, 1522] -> 2.05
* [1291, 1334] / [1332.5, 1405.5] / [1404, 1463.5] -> 4.29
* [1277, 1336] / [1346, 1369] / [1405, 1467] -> -0.33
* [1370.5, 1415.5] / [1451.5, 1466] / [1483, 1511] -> 0.07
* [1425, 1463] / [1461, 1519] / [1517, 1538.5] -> -1.07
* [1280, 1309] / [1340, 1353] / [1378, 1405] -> -0.24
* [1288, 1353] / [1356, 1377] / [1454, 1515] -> 0.71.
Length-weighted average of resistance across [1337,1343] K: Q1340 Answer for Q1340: 22.2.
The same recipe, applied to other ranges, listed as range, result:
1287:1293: 26.5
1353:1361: 25.8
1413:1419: 23.7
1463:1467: 22.3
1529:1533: 24.6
